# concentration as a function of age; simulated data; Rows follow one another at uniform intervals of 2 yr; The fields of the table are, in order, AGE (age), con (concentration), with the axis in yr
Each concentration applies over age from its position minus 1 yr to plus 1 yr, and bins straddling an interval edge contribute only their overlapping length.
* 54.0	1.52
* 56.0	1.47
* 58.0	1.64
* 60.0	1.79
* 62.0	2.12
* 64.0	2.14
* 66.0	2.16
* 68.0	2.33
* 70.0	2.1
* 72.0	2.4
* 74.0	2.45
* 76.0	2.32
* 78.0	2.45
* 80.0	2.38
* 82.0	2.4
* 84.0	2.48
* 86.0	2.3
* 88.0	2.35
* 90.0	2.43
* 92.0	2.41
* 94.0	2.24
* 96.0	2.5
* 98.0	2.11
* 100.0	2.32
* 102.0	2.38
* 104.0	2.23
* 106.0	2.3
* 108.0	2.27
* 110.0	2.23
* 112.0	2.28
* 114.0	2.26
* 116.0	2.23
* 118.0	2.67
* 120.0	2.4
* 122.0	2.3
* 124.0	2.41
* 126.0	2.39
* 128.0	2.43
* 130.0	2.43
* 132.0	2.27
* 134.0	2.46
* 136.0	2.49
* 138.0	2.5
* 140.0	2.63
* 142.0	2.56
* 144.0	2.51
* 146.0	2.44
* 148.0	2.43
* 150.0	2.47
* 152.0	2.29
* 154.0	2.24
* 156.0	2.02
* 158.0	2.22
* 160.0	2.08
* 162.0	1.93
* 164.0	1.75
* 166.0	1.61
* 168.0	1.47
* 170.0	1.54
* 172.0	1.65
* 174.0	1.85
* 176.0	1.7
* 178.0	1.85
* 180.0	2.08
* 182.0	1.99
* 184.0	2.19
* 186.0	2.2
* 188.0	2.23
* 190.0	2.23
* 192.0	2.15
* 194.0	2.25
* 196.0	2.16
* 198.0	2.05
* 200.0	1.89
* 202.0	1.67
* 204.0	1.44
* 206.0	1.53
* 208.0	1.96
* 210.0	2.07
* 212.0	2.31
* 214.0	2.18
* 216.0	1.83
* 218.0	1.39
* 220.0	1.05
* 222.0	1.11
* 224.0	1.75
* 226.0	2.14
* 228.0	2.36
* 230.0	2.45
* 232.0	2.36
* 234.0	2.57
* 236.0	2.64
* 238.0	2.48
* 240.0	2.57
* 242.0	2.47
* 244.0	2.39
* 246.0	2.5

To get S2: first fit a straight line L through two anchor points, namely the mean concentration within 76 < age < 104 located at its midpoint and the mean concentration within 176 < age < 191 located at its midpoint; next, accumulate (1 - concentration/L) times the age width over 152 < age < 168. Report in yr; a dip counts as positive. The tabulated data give 1.4 yr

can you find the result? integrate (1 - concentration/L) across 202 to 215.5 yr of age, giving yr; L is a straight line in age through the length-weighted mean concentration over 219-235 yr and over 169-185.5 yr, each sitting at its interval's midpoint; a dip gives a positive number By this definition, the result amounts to 0.3 yr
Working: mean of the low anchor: 1.87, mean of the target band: 1.89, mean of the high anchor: 1.97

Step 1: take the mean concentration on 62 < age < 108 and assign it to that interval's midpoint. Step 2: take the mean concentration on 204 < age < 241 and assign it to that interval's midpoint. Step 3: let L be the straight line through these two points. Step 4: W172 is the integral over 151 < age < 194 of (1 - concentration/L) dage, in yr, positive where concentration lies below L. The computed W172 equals 3.2 yr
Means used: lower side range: 2.32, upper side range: 2.03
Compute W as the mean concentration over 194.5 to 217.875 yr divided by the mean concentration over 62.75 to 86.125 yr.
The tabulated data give 0.82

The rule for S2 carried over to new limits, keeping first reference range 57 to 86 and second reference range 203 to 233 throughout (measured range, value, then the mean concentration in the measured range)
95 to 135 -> -4.2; 2.34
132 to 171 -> -3.1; 2.19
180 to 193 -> -1.5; 2.16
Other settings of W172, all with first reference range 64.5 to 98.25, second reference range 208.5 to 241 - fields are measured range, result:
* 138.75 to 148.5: -1.3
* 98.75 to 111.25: 0.1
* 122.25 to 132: -0.6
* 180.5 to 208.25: 1.8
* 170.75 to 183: 1.8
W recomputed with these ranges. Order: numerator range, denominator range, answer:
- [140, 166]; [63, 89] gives 0.96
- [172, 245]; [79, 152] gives 0.85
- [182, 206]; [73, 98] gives 0.85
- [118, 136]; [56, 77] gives 1.14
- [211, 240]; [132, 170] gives 0.93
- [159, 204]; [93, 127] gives 0.83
